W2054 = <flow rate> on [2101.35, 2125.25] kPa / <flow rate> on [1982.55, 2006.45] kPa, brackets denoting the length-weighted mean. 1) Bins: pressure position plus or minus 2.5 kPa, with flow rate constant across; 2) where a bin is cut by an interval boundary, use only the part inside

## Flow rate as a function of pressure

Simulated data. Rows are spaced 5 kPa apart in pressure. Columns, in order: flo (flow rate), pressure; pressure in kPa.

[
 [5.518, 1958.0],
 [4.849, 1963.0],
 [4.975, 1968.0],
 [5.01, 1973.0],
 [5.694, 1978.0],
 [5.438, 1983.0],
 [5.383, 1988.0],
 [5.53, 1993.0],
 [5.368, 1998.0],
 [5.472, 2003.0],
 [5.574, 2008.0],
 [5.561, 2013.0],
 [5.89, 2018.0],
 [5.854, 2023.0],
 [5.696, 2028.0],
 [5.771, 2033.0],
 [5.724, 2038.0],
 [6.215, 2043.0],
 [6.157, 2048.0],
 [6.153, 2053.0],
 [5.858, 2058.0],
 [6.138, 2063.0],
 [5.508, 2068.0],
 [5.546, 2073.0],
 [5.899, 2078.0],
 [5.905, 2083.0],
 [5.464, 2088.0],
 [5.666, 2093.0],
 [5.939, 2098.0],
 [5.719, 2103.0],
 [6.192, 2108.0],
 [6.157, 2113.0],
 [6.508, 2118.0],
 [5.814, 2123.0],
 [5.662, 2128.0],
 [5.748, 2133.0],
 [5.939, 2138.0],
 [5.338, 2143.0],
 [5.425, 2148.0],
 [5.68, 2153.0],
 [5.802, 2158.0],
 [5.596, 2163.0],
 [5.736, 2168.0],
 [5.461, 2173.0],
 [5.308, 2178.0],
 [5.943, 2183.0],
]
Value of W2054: 1.12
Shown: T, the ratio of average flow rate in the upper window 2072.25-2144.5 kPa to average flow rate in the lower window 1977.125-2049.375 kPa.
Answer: 1.03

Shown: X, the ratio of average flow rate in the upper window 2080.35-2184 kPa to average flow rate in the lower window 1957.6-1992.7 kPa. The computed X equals 1.1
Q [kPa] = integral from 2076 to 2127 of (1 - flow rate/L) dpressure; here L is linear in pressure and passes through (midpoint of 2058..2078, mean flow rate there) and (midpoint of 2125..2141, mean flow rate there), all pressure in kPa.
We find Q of -1.3 kPa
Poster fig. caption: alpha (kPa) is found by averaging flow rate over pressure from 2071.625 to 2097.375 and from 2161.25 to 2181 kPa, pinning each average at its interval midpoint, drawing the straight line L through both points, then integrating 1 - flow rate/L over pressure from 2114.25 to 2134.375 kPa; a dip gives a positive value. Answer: -1.15 kPa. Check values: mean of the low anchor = 5.72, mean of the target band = 5.96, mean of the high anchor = 5.53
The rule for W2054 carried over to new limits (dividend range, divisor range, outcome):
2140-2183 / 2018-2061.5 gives 0.94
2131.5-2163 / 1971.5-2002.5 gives 1.04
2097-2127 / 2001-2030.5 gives 1.06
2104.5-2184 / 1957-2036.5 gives 1.05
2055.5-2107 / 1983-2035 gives 1.03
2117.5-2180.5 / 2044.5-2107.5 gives 0.97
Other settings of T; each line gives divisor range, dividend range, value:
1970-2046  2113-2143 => 1.05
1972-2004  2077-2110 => 1.07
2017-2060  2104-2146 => 1.00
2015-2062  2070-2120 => 0.99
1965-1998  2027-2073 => 1.11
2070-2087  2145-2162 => 0.98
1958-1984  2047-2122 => 1.14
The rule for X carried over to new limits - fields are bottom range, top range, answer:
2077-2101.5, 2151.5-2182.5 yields 0.97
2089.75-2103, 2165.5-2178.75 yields 0.96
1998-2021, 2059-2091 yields 1.03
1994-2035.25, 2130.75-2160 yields 1.00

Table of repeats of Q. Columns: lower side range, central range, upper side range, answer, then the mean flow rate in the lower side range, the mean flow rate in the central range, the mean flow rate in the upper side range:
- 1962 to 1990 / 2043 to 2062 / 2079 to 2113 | -1.6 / 5.24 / 6.08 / 5.84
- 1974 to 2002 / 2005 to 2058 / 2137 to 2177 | -3.5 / 5.46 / 5.86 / 5.6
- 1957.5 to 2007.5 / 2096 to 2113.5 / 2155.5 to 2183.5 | -1.5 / 5.33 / 5.99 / 5.62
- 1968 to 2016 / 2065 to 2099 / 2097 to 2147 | 0.3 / 5.43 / 5.7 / 5.89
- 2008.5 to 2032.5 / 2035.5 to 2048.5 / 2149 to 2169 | -0.6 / 5.74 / 6.01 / 5.68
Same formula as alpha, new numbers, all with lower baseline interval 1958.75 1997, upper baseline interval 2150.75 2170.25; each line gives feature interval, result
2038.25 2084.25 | -3.76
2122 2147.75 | -0.12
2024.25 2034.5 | -0.65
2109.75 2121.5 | -1.42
